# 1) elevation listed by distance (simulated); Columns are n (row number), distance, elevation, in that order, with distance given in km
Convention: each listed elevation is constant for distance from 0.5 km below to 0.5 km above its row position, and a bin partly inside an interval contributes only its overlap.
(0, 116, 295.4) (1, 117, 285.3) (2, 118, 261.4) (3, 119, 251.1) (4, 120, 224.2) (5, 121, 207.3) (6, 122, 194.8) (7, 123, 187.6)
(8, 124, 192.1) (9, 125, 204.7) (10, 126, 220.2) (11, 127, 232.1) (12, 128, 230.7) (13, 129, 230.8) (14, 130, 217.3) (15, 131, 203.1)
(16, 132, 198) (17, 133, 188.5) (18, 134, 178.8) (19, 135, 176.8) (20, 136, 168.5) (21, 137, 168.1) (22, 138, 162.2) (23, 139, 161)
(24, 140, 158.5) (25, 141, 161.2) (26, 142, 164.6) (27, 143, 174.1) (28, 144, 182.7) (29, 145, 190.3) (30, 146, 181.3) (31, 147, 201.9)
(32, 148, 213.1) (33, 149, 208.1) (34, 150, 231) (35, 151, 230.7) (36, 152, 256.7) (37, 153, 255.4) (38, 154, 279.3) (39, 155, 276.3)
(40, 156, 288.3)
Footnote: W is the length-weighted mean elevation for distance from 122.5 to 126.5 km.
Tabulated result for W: 201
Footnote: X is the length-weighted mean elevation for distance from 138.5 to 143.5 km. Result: 164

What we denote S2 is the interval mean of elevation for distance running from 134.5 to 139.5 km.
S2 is 167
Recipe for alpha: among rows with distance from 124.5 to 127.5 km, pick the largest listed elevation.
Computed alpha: 232.1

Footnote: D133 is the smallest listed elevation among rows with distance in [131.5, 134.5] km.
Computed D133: 178.8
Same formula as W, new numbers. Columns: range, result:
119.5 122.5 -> 209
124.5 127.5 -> 219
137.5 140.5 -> 161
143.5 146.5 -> 185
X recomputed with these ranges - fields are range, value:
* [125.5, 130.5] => 226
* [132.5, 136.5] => 178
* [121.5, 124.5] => 192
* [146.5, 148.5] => 208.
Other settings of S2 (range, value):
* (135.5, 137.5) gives 168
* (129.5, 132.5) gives 206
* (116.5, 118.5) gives 273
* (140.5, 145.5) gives 175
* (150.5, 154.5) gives 256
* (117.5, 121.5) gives 236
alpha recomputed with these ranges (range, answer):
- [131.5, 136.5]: 198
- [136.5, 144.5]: 182.7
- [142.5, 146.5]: 190.3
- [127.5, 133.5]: 230.8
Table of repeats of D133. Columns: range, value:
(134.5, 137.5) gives 168.1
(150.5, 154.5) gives 230.7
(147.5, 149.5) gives 208.1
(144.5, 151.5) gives 181.3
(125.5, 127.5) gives 220.2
